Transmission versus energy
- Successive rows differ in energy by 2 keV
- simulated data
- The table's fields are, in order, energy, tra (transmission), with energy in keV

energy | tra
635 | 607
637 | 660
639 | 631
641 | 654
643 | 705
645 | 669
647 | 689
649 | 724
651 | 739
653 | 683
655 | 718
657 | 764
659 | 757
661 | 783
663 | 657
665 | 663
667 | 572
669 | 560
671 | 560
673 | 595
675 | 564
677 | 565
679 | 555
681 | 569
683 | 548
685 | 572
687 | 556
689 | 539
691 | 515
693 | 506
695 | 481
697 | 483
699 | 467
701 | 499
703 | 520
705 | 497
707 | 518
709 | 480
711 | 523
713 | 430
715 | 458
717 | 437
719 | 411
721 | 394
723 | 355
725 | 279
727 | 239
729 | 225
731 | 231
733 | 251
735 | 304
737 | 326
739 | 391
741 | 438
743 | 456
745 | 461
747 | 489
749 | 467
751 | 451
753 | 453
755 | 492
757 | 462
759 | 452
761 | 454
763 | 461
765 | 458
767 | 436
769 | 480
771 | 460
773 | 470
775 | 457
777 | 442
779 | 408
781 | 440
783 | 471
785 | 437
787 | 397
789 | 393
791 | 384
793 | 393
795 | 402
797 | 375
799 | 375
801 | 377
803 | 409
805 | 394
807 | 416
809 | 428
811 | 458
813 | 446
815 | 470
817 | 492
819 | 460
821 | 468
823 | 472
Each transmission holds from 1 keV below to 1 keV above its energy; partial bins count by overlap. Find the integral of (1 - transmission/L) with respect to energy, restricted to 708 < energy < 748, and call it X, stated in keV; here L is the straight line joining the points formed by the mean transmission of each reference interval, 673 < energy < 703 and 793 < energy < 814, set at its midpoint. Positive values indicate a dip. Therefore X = 9.0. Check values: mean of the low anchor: 532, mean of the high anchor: 407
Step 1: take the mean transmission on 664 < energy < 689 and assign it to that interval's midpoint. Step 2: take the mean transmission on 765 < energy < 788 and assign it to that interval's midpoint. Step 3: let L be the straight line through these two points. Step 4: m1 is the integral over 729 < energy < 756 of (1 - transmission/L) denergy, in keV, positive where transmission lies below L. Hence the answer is 5.1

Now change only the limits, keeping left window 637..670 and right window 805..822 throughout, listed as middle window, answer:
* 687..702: 2.9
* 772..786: 1.5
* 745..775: 3.7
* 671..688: 2.1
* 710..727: 5.5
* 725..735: 5.7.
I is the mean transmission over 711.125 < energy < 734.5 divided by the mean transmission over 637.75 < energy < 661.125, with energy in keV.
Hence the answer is 0.49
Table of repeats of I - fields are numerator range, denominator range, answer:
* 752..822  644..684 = 0.67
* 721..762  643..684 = 0.59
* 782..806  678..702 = 0.76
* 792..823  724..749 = 1.23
